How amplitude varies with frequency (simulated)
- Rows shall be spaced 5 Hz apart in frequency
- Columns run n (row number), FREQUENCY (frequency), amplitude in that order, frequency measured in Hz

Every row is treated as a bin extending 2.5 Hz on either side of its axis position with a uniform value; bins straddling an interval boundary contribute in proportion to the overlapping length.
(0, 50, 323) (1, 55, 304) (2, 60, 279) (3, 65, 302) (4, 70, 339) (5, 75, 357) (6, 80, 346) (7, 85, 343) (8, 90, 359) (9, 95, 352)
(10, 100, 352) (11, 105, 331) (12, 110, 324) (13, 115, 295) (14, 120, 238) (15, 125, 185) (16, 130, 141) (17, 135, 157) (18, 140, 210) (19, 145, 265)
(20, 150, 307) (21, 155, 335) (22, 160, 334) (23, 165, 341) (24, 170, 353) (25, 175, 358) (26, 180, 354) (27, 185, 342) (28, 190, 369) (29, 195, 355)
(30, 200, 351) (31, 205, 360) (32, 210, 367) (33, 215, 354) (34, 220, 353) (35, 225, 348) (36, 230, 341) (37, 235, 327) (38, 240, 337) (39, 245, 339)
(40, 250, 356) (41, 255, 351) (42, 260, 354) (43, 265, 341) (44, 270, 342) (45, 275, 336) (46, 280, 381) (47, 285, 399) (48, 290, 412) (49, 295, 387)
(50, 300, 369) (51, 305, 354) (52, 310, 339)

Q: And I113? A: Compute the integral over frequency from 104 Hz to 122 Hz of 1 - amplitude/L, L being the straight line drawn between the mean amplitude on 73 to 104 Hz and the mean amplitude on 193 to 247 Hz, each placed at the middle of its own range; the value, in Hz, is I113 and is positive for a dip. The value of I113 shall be 2.8 Hz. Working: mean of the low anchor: 350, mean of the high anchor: 348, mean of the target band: 296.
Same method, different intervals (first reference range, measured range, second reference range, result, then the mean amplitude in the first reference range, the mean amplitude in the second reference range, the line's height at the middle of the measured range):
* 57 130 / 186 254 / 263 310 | -0.6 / 308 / 368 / 347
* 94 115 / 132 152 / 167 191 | 6.6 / 334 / 354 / 344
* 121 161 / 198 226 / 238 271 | -4.6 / 238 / 346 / 306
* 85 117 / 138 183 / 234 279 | 2.8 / 337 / 344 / 340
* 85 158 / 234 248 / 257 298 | 0.5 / 278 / 369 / 347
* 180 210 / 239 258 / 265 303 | 1.0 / 356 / 373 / 366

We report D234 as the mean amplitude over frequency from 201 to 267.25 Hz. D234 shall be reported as 348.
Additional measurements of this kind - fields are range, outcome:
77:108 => 347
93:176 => 285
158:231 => 352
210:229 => 353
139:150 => 257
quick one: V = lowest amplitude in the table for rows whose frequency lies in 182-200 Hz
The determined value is 342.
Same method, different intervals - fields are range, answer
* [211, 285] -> 327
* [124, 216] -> 141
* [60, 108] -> 279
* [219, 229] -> 348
